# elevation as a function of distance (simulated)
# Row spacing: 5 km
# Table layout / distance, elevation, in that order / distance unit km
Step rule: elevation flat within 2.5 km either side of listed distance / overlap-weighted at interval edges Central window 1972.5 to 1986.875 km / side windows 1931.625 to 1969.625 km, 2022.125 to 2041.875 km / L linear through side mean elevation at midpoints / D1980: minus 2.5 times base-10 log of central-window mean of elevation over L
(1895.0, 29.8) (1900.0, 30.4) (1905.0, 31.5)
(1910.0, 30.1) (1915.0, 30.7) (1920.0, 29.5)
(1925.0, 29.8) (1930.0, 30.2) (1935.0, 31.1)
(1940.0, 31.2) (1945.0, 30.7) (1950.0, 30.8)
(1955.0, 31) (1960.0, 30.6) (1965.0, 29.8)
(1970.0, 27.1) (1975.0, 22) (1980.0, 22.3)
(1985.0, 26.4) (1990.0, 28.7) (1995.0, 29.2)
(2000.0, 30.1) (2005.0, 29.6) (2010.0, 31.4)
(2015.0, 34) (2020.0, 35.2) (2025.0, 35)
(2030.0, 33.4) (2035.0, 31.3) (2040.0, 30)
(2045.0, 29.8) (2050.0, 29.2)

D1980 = 0.31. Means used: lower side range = 30.5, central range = 23.4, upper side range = 32.6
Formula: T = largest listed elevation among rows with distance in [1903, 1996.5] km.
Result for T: 31.5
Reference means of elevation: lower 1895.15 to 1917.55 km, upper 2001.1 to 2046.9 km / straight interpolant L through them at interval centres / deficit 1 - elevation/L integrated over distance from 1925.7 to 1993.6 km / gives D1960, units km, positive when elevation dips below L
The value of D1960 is 5.7 km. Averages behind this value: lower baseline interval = 30.6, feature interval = 28.6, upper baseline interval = 32.2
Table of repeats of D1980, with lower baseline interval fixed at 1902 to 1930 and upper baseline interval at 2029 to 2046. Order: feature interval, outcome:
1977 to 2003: 0.13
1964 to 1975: 0.15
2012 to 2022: -0.12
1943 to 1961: -0.01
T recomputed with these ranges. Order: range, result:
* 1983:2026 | 35.2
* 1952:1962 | 31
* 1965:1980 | 29.8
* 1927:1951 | 31.2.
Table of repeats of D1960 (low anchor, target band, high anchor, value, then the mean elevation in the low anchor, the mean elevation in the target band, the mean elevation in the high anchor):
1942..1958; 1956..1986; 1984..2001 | 3.2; 30.8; 26.6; 28.7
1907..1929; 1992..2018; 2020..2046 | 0.7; 30.1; 30.9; 32.3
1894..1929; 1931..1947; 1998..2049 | -0.1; 30.3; 30.9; 31.9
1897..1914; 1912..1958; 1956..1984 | -2.9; 30.6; 30.6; 26.6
